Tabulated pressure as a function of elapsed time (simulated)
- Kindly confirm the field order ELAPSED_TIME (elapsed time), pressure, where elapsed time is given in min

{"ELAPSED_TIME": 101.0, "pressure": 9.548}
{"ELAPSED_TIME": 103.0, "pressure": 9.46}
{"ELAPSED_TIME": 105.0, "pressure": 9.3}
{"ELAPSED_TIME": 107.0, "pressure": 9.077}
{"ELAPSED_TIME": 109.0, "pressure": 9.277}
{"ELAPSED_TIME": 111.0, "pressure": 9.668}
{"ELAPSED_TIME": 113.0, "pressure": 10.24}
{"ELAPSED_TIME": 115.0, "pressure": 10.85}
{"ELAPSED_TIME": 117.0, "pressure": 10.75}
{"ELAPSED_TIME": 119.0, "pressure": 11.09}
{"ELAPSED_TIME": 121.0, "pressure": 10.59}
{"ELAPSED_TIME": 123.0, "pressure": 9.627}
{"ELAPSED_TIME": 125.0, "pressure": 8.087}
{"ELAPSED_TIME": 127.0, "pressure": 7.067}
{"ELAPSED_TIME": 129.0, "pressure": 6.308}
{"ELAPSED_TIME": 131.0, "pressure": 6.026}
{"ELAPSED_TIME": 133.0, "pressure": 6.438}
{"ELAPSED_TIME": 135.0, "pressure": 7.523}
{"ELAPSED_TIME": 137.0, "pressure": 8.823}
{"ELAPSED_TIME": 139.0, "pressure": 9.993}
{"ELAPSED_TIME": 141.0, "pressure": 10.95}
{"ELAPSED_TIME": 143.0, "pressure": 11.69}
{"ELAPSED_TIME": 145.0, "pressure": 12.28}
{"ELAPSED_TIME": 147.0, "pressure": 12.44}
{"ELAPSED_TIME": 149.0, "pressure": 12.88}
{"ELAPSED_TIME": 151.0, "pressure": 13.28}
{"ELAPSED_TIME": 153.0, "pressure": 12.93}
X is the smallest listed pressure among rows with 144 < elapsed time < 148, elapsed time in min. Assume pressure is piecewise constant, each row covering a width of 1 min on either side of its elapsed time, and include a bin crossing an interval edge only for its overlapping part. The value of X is 12.28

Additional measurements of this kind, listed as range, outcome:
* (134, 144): 7.523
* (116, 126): 8.087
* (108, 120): 9.277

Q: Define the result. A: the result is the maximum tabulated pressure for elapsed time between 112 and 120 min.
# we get 11.09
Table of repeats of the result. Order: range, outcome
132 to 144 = 11.69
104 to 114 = 10.24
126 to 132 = 7.067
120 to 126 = 10.59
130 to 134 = 6.438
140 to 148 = 12.44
